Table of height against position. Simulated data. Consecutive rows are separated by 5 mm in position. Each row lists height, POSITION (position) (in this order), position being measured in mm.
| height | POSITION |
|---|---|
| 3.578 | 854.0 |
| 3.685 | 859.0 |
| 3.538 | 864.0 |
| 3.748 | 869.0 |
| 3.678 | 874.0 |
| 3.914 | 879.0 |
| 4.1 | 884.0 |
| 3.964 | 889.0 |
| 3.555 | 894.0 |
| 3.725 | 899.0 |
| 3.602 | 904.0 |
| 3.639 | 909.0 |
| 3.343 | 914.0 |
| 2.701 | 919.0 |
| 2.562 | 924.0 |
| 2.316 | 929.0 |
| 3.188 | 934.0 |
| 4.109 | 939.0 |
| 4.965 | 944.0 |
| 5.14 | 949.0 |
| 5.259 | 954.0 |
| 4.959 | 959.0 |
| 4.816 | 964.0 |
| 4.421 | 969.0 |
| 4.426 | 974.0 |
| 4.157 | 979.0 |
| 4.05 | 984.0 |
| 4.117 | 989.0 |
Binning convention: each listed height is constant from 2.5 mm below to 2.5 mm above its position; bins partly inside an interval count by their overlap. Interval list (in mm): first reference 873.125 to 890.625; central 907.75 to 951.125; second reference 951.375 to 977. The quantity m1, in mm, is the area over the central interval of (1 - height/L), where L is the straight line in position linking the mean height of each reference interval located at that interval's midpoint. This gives 8.8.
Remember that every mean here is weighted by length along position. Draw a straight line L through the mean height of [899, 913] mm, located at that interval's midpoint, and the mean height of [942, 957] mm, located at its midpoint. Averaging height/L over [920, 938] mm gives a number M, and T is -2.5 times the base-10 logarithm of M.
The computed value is 0.49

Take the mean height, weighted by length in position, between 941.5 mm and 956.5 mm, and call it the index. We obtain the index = 5.12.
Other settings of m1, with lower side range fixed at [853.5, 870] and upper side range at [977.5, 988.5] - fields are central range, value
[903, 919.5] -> 2.0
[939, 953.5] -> -3.5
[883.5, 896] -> -0.4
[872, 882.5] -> -0.4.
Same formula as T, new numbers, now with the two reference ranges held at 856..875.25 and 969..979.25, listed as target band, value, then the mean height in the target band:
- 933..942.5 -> 0.07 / 3.86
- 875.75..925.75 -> 0.10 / 3.53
